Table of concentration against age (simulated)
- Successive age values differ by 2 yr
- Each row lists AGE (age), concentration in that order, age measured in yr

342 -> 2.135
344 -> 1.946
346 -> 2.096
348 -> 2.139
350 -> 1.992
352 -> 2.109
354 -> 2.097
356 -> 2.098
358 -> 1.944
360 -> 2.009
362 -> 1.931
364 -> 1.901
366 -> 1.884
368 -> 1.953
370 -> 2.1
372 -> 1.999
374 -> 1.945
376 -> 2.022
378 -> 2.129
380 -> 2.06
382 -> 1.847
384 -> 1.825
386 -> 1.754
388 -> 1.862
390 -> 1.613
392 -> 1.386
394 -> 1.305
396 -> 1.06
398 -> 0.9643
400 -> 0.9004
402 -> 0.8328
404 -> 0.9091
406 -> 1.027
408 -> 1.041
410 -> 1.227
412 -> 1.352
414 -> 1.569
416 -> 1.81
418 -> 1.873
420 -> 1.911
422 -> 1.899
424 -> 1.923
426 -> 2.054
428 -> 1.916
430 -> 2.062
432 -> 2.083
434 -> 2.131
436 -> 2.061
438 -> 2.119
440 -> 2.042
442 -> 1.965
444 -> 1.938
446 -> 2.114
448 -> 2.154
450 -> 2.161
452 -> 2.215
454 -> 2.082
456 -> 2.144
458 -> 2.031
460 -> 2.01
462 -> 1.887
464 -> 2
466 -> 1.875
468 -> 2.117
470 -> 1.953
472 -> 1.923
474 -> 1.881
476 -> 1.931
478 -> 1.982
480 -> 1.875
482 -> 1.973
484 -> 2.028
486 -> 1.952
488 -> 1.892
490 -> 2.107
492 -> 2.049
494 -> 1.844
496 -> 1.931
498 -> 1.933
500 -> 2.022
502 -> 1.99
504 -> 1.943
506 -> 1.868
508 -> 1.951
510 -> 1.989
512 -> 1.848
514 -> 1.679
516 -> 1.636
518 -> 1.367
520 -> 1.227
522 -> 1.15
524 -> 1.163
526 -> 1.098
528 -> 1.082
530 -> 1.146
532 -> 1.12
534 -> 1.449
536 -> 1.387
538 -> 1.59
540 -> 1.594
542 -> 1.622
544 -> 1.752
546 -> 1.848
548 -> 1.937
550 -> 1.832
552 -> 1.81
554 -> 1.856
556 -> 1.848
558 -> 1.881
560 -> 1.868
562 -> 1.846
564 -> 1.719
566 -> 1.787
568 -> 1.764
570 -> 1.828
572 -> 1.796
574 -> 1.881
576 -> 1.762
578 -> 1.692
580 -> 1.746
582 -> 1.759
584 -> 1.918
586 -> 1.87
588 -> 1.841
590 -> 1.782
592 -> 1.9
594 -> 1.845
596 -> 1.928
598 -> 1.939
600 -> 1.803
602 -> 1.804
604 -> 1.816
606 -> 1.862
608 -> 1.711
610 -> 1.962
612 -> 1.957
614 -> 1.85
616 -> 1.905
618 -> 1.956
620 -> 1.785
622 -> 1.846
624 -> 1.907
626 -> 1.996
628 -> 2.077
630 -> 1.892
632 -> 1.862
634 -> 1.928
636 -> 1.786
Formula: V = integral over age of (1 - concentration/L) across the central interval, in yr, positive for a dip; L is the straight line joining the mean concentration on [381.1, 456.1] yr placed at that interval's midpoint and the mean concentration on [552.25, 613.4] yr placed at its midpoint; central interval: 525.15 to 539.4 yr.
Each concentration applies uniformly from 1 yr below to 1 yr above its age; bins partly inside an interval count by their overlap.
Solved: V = 4.1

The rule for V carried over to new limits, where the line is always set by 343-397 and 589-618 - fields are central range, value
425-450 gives -2.3 yr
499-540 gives 7.4 yr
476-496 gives -0.9 yr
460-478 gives -0.7 yr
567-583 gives 0.8 yr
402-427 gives 4.8 yr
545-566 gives 0.3 yr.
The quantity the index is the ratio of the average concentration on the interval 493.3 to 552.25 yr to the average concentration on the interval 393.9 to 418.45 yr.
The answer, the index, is 1.3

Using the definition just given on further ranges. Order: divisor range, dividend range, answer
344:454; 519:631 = 0.96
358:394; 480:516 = 1.03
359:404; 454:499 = 1.18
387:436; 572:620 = 1.20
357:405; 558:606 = 1.09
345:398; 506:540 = 0.77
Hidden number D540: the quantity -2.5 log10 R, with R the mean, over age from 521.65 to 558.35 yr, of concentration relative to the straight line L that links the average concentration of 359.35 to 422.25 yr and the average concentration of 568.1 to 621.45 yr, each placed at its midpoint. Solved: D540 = 0.16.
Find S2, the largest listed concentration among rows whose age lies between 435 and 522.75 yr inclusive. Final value 2.215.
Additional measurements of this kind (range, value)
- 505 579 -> 1.989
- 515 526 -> 1.636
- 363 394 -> 2.129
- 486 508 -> 2.107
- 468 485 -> 2.117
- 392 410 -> 1.386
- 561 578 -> 1.881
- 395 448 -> 2.154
